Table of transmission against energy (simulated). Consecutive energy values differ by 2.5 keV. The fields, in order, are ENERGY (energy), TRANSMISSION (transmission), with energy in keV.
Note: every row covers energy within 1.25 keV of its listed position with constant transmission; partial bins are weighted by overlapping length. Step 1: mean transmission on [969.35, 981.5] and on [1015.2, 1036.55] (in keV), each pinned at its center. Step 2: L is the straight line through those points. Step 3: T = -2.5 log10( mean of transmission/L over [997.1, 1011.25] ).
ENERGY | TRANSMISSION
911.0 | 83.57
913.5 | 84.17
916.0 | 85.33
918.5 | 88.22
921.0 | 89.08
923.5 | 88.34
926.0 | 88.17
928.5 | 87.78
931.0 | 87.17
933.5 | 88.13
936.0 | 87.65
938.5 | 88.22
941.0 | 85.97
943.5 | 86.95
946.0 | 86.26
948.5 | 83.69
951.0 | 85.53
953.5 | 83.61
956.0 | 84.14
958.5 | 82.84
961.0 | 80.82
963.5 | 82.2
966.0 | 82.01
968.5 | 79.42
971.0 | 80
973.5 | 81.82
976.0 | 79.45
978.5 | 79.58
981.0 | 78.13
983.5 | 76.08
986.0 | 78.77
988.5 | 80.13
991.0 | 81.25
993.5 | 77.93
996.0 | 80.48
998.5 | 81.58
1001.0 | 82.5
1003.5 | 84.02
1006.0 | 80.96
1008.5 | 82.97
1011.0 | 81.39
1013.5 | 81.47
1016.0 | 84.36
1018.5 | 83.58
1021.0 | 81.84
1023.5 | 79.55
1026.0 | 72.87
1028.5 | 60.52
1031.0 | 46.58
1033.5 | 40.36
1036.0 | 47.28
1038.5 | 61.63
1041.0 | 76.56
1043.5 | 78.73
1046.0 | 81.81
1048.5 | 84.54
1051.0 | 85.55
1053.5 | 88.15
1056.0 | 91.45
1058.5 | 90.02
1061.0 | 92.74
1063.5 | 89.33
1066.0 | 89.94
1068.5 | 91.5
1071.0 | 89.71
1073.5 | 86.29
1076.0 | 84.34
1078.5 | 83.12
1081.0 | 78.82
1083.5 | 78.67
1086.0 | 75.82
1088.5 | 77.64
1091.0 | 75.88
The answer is -0.14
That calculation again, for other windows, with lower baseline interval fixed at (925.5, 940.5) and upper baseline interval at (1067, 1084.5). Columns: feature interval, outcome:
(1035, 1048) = 0.21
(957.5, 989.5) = 0.09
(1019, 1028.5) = 0.13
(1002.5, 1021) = 0.05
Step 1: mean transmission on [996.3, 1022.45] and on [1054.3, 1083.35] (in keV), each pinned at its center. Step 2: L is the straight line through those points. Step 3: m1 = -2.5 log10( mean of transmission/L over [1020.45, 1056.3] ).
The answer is 0.194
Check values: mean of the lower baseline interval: 82.4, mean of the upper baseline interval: 87.6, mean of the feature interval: 71.1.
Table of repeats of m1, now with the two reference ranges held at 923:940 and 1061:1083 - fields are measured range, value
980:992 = 0.11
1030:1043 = 0.48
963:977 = 0.09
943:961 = 0.04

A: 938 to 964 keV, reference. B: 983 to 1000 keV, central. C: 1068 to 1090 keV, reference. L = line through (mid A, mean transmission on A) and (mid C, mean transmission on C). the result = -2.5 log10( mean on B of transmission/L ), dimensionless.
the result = 0.06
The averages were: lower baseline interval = 84.5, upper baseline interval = 82.5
